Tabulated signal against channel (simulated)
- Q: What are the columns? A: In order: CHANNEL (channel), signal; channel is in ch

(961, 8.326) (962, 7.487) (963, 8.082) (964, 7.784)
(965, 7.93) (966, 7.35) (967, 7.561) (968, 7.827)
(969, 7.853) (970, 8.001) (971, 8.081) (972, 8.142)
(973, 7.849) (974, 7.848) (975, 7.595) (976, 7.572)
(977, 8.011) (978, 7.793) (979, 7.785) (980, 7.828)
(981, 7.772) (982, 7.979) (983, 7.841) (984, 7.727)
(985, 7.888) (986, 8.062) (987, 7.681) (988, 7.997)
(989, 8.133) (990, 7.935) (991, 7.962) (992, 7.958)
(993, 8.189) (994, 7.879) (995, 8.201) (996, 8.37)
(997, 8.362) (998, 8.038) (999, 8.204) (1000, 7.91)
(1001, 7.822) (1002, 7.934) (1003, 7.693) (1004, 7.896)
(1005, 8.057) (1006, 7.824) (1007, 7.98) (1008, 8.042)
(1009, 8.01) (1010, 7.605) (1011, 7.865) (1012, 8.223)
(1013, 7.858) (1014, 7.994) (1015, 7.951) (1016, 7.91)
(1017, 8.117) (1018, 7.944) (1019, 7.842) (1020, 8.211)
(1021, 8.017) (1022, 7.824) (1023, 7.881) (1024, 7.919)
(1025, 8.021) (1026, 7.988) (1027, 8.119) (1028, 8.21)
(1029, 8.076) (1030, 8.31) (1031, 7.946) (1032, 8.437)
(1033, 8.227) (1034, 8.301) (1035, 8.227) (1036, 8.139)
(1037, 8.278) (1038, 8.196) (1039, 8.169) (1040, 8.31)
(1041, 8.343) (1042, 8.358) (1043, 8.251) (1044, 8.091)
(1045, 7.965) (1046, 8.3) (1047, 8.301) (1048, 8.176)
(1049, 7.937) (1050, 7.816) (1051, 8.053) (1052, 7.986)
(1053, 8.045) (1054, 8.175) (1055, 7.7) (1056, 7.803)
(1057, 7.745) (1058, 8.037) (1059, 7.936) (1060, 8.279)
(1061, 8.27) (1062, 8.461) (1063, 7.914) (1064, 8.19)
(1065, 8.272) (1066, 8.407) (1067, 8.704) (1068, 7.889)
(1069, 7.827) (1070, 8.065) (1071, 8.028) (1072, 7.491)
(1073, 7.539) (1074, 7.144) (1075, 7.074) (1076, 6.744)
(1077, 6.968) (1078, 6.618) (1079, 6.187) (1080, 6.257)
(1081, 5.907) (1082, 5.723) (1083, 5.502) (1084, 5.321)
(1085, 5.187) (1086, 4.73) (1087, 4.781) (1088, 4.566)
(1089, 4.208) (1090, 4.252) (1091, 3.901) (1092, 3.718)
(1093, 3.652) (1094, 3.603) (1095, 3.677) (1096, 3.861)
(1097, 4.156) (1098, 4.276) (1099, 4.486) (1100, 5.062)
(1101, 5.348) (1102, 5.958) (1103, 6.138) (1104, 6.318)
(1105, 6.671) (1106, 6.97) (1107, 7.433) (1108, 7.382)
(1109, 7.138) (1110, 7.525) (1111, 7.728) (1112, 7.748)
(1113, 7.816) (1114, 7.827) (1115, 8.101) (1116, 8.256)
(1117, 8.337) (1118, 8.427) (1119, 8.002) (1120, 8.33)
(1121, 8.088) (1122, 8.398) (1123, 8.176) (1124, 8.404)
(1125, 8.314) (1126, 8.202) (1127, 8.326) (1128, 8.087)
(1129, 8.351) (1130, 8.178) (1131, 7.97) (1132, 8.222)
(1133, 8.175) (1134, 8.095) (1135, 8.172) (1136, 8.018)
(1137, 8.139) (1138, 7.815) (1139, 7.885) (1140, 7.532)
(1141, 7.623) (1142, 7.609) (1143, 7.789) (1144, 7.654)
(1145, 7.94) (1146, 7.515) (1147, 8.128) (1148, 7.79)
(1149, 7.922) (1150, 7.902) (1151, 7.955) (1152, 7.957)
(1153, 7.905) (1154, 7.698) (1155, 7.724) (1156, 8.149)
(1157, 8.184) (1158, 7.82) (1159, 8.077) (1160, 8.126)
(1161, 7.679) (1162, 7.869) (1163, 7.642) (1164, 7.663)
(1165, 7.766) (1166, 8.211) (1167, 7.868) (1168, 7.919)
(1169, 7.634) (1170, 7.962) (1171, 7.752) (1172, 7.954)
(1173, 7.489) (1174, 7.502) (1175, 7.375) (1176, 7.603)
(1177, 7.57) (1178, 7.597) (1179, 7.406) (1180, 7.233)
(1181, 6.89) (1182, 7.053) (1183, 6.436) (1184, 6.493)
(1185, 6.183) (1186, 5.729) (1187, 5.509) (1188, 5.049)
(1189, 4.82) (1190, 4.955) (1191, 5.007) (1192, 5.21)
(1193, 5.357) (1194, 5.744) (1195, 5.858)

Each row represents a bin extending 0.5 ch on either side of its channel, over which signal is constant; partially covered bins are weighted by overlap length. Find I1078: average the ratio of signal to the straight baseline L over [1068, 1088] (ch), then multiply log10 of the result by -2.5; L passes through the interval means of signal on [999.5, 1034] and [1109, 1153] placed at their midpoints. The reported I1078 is 0.23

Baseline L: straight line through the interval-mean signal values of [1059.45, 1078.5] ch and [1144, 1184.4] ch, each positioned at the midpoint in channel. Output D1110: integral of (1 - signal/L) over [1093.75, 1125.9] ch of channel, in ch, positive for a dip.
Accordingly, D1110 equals 3.7 ch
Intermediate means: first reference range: 7.78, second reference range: 7.69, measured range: 6.85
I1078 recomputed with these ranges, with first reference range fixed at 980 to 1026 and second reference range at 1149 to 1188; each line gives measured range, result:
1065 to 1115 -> 0.246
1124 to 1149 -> -0.057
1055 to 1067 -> -0.045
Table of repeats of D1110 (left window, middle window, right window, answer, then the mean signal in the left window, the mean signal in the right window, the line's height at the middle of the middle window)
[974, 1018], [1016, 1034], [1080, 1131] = -1.26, 7.94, 6.42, 7.54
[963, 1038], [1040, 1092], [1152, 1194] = 3.23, 7.97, 7.12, 7.65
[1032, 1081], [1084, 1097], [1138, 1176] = 6.02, 7.88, 7.81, 7.86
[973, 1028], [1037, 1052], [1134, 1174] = -0.45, 7.95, 7.86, 7.92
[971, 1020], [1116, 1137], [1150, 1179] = -1.01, 7.94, 7.8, 7.84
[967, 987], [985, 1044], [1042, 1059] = -0.82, 7.85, 8.03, 7.94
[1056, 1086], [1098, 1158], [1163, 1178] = -0.94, 7.27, 7.73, 7.53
